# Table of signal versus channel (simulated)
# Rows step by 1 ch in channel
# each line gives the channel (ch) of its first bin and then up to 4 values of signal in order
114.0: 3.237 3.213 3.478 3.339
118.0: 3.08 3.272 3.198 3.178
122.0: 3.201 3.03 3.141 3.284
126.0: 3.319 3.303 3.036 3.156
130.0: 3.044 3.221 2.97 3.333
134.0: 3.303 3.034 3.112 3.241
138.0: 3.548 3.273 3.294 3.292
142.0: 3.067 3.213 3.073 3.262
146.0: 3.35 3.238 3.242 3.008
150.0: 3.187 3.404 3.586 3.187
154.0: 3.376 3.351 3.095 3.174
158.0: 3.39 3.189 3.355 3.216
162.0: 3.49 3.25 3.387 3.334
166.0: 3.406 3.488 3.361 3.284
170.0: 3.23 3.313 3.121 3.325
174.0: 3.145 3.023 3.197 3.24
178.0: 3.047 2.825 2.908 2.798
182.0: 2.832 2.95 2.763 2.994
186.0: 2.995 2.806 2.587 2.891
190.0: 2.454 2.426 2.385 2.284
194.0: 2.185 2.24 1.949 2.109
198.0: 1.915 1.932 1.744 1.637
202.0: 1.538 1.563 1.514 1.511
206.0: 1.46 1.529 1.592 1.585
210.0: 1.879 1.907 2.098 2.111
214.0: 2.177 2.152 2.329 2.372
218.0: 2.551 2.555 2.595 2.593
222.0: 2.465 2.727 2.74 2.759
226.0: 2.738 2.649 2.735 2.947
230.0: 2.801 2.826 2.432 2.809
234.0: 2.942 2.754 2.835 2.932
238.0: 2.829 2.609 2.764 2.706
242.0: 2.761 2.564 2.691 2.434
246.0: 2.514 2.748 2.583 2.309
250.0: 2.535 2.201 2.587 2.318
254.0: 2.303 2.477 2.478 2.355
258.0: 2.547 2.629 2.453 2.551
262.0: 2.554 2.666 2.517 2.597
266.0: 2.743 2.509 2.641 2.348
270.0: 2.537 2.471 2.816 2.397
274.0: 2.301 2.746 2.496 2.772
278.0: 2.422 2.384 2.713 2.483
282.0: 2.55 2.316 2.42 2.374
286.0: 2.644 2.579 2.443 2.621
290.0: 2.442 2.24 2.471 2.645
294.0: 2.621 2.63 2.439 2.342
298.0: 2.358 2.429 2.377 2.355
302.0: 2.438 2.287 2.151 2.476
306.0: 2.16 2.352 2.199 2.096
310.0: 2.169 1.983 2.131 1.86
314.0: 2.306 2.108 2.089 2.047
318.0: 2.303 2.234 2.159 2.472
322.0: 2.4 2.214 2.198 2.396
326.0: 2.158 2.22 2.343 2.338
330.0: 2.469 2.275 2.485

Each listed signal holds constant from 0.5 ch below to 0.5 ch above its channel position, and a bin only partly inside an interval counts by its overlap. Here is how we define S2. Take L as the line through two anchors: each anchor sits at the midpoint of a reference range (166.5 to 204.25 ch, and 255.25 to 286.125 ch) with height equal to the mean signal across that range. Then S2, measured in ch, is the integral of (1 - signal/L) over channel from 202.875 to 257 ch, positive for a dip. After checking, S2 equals 3.3 ch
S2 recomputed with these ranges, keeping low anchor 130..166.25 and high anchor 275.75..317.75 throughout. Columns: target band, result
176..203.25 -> 5.0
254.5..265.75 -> 0.2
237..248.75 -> 0.1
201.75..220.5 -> 6.0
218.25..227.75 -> 0.5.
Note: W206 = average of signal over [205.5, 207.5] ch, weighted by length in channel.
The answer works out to 1.49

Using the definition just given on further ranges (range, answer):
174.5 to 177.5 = 3.15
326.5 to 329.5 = 2.3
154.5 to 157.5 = 3.21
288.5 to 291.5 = 2.43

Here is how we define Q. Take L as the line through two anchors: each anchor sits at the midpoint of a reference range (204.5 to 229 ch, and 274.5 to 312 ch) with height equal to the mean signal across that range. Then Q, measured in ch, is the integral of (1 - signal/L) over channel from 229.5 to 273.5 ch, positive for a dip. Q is -4.98 ch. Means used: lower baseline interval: 2.26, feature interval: 2.59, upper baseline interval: 2.42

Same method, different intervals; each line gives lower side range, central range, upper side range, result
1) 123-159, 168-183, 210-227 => -1.18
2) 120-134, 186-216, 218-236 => 8.54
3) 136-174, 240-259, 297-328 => 1.01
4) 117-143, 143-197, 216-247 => -0.72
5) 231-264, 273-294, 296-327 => -0.94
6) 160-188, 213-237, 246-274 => 1.16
